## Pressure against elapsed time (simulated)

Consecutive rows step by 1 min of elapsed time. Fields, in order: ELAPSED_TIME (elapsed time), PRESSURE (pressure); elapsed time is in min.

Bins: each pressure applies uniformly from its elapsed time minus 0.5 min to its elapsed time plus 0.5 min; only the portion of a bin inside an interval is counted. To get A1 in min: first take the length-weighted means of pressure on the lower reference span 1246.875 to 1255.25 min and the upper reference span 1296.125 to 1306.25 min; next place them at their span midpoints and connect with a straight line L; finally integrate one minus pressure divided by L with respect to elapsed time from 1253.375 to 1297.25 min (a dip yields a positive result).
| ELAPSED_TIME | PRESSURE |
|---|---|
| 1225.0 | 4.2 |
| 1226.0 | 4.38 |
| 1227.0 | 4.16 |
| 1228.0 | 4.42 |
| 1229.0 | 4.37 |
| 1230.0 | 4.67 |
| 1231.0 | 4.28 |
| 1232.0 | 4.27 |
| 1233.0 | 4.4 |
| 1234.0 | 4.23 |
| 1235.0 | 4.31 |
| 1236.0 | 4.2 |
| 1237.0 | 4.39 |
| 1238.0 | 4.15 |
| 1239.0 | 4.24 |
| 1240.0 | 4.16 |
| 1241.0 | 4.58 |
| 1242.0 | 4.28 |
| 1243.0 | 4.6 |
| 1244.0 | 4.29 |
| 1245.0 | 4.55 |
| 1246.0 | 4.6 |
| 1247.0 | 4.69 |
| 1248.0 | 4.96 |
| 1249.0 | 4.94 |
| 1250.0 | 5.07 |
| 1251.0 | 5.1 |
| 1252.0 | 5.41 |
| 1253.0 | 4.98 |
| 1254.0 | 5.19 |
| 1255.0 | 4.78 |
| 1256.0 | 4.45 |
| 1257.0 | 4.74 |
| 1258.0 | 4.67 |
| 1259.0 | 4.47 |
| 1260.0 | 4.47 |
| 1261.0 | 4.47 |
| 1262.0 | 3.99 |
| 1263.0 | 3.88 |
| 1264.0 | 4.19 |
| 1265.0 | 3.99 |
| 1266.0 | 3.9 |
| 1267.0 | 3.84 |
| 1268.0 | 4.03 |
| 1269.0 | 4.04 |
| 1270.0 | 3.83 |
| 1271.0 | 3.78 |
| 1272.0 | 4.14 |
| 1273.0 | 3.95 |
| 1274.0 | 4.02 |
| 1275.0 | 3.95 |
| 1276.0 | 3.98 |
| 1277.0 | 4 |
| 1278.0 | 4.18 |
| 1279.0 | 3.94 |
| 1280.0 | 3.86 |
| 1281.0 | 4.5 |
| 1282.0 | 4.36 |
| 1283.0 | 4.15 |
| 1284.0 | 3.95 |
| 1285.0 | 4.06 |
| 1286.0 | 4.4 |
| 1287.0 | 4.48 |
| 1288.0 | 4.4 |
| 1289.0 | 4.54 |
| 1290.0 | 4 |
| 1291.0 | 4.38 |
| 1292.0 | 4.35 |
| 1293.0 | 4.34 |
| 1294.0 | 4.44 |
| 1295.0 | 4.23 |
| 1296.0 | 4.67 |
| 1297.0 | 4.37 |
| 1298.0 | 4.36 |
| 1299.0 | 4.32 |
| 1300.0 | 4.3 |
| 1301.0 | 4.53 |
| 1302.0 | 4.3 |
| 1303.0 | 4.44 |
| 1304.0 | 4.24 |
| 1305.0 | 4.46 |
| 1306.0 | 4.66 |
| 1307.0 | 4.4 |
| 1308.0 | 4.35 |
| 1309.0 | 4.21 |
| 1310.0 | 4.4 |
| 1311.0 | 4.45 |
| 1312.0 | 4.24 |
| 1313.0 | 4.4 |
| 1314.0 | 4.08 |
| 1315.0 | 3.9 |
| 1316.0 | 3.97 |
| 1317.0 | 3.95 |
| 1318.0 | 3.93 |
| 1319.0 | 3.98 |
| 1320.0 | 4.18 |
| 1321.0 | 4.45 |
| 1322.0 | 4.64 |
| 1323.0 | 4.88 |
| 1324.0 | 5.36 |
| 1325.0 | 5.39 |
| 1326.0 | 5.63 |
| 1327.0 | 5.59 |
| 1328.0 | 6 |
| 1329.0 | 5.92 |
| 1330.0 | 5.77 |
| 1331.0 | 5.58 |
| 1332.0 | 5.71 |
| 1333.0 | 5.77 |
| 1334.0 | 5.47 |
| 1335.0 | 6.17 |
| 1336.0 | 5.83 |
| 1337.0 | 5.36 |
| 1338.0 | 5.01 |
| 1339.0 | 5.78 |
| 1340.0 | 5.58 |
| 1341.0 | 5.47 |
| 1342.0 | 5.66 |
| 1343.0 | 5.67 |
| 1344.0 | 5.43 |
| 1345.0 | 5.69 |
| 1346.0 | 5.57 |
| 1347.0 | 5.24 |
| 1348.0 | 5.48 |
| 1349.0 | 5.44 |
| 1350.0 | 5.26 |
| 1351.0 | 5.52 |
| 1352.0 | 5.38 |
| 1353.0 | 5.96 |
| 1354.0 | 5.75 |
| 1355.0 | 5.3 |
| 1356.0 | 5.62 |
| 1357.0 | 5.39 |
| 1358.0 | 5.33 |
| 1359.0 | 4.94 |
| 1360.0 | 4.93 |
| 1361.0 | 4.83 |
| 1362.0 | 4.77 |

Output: 4.5 min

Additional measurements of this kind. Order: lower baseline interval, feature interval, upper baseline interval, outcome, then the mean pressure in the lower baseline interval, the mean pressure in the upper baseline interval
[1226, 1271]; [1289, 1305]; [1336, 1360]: 1.9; 4.43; 5.47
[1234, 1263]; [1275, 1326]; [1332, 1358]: 7.7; 4.58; 5.55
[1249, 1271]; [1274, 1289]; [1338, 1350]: 1.8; 4.45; 5.51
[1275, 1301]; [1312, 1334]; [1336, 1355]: 0.6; 4.26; 5.52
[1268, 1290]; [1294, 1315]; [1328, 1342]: 2.0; 4.11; 5.66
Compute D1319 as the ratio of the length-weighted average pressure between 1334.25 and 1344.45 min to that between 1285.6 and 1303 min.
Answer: 1.28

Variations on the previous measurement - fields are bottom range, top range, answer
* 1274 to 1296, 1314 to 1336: 1.20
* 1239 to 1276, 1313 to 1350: 1.18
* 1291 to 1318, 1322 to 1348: 1.29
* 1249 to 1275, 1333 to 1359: 1.26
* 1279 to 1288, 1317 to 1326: 1.10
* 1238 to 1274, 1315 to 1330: 1.10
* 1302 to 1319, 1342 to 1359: 1.29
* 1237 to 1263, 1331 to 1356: 1.21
